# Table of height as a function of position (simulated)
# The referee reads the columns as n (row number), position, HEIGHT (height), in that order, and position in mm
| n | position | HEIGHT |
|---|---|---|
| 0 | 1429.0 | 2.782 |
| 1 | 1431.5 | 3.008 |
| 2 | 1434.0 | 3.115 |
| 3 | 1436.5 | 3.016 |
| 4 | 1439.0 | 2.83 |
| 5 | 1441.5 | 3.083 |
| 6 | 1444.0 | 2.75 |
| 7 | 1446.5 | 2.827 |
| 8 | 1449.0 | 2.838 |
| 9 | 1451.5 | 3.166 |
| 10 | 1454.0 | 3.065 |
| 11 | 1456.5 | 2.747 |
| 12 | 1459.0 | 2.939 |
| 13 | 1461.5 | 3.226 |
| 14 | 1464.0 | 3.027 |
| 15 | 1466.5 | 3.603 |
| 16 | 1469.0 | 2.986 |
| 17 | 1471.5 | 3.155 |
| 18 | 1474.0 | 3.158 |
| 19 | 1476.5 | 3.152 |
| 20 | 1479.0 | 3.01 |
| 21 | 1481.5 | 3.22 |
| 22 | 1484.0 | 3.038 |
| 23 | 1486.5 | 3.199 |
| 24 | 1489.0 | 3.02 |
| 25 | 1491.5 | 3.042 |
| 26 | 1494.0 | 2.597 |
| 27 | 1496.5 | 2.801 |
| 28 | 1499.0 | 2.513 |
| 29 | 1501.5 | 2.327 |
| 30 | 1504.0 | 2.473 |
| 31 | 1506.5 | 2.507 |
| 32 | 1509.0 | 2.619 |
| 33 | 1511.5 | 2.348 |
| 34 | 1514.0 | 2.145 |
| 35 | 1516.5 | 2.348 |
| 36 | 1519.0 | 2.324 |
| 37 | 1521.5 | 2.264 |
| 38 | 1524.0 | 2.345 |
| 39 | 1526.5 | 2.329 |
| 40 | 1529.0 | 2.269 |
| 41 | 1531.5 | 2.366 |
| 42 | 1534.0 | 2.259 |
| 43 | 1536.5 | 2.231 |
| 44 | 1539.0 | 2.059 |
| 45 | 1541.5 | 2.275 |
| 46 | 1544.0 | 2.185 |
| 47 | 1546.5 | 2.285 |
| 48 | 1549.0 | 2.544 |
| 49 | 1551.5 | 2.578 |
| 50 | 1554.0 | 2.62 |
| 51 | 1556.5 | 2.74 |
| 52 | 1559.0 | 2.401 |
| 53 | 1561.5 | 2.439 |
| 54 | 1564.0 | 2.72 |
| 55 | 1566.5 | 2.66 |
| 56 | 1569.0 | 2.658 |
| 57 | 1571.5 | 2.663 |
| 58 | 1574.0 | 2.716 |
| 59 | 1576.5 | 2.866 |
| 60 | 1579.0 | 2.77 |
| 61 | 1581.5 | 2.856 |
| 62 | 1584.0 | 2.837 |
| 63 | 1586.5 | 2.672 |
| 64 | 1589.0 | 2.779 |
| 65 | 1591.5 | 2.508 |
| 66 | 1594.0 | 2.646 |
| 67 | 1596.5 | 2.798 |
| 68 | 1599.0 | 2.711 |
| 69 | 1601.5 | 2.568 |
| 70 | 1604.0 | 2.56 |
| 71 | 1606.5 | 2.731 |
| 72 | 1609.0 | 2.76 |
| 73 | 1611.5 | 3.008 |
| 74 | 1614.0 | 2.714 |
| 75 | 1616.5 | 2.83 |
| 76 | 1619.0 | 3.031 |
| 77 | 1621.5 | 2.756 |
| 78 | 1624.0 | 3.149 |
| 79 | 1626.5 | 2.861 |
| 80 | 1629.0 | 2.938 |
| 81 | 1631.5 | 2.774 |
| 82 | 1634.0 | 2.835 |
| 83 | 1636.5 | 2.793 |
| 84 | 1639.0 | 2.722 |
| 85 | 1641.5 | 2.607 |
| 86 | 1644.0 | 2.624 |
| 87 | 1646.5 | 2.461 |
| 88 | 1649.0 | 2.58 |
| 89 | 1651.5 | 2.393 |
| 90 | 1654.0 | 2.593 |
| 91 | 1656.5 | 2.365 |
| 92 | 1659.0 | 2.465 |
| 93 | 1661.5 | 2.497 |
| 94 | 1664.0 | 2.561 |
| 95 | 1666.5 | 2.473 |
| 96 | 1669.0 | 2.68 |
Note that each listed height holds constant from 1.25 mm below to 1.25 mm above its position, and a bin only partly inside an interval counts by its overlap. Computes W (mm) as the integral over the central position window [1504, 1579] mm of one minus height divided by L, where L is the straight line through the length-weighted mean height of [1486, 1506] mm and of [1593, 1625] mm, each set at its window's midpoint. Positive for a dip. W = 8.2 mm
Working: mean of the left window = 2.72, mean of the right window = 2.79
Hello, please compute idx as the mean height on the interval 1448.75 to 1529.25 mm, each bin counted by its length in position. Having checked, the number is 2.79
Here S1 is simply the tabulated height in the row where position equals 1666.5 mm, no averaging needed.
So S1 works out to 2.473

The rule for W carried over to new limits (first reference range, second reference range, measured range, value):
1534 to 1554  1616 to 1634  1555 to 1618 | -1.9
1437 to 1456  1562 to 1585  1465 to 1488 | -2.2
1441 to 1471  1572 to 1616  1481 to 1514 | 2.5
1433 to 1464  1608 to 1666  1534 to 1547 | 2.9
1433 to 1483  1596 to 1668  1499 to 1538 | 7.7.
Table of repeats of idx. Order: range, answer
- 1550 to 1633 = 2.74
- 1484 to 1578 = 2.51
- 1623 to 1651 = 2.75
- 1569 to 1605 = 2.71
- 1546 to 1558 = 2.57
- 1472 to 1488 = 3.13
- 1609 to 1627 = 2.9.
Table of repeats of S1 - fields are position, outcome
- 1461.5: 3.226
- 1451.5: 3.166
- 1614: 2.714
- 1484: 3.038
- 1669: 2.68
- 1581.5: 2.856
